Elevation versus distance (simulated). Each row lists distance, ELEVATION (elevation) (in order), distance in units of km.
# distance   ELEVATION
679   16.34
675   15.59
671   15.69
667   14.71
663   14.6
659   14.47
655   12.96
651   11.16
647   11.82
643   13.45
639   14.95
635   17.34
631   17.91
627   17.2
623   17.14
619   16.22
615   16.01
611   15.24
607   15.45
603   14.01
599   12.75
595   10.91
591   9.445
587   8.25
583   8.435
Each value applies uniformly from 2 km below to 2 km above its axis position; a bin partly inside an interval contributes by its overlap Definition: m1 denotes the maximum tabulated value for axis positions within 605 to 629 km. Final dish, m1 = 17.2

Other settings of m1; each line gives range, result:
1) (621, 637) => 17.91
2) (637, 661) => 14.95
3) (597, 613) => 15.45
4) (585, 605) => 14.01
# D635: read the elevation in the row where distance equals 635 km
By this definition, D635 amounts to 17.34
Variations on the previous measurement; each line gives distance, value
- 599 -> 12.75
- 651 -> 11.16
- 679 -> 16.34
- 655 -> 12.96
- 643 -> 13.45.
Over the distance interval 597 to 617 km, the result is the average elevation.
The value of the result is 14.7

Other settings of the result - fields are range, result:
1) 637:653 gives 12.8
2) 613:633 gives 16.9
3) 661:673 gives 15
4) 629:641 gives 16.7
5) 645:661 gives 12.6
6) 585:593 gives 8.85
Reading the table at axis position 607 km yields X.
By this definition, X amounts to 15.45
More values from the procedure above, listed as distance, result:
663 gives 14.6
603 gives 14.01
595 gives 10.91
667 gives 14.71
